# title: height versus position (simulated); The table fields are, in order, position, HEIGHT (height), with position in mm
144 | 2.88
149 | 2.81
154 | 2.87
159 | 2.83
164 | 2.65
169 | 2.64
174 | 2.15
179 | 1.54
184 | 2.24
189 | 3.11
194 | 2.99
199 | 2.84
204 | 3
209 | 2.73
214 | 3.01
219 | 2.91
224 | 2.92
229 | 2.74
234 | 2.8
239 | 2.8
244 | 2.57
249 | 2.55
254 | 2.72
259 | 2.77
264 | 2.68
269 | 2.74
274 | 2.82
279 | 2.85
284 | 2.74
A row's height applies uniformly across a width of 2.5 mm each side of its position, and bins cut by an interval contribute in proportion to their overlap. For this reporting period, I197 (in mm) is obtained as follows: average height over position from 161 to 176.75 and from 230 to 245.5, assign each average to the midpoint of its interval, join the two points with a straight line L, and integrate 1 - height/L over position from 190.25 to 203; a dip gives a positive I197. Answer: -1.8 mm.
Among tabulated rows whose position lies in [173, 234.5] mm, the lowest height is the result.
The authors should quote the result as 1.54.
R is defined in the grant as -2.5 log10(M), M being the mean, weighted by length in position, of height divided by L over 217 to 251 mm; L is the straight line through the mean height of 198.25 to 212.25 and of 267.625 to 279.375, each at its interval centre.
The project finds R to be 0.03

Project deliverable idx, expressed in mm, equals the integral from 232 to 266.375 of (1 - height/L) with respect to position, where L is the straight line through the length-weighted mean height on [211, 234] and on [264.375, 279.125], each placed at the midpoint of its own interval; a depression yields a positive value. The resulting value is 1.6 mm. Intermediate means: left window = 2.88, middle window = 2.7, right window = 2.78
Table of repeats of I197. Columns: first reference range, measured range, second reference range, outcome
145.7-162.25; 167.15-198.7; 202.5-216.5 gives 4.43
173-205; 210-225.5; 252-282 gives -1.76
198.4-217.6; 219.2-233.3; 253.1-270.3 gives 0.02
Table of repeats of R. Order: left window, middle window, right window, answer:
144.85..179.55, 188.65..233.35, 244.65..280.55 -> -0.10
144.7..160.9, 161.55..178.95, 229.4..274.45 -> 0.20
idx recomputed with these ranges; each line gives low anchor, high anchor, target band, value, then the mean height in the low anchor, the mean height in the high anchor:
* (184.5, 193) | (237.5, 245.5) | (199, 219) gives -0.69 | 2.88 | 2.68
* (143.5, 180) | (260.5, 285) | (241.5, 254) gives 0.60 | 2.57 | 2.77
